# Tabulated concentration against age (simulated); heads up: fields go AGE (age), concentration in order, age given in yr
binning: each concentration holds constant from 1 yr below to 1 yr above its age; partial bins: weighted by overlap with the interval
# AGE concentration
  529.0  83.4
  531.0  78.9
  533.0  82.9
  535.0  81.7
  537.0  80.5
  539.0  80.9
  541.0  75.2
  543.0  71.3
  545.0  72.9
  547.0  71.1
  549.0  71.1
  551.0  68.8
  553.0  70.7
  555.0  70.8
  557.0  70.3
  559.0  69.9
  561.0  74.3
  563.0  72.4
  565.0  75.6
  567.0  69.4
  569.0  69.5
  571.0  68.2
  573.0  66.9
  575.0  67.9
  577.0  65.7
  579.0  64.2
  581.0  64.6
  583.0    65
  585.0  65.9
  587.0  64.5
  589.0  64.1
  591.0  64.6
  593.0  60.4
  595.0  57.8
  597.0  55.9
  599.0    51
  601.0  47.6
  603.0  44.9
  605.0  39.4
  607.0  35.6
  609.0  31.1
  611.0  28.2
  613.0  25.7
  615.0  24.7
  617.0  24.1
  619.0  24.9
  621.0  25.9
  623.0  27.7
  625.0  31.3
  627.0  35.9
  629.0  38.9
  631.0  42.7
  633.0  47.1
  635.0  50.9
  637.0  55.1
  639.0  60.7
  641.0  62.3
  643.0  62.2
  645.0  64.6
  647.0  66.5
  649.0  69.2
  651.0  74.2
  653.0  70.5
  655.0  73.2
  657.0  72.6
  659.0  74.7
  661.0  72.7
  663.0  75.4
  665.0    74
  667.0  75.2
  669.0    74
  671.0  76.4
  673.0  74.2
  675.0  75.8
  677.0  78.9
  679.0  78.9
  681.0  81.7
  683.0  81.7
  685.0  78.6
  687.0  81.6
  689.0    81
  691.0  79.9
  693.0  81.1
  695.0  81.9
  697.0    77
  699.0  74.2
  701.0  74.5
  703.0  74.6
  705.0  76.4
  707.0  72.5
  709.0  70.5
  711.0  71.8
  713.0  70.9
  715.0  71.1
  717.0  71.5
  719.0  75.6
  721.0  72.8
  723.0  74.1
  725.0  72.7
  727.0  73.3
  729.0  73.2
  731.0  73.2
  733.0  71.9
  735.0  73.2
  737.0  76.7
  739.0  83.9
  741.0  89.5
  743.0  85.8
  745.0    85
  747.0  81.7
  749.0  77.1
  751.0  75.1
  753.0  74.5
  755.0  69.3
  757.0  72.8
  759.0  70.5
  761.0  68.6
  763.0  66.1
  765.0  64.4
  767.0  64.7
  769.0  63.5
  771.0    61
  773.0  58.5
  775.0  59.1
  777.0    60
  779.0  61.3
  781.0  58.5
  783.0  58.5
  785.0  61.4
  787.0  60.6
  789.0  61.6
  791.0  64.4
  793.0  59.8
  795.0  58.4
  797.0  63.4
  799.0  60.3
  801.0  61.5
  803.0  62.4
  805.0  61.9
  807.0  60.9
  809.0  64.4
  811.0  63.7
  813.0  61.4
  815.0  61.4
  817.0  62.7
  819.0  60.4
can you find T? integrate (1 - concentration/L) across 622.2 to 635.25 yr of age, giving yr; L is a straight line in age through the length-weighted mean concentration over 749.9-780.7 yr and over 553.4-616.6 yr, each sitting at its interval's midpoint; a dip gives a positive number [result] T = 4.6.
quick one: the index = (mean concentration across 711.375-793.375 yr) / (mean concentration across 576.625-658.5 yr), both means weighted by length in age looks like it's 1.4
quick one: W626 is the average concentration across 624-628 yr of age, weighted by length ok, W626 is 33.6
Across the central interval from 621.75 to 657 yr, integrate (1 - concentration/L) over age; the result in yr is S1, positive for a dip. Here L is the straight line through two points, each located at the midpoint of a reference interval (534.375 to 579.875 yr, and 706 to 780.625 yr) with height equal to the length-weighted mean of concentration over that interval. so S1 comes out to 8.1 yr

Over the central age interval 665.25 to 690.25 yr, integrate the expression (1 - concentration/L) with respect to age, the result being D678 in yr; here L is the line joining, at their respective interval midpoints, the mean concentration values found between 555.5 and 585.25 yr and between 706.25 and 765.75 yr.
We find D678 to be -2.0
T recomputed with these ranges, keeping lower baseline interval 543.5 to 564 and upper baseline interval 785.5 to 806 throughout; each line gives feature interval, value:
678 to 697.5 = -4.3 yr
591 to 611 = 6.4 yr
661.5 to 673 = -1.4 yr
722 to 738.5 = -2.5 yr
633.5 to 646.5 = 1.7 yr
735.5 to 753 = -4.9 yr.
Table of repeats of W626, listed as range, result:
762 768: 65.1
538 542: 78.1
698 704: 74.4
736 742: 83.4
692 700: 78.5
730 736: 72.8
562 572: 71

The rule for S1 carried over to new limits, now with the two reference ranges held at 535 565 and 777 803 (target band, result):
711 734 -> -3.0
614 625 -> 6.9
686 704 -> -3.5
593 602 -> 2.2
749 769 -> -2.3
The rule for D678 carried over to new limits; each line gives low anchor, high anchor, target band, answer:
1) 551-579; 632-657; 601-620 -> 9.9 yr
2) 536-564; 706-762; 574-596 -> 2.8 yr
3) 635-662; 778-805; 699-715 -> -2.1 yr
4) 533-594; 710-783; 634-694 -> -1.5 yr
